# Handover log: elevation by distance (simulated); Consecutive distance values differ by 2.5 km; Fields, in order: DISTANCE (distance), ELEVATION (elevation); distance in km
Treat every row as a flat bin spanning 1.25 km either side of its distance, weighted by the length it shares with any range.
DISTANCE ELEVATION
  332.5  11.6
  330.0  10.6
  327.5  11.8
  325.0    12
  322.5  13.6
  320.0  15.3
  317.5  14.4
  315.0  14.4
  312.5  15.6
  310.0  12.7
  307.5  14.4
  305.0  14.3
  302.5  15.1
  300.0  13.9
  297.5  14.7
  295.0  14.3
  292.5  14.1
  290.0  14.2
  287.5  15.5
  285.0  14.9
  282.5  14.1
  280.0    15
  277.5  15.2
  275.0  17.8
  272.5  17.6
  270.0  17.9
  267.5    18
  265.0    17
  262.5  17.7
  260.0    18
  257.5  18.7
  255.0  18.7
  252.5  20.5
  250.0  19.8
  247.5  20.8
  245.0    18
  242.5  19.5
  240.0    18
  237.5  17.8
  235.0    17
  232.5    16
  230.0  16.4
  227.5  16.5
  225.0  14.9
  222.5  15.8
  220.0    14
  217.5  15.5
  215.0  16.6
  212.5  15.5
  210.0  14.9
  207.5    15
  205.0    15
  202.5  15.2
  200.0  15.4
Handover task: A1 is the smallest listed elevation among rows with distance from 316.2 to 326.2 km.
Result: 12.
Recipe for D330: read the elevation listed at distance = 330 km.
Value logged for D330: 10.6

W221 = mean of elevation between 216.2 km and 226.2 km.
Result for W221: 15.1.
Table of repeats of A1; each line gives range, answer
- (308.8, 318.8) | 12.7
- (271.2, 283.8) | 14.1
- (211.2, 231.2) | 14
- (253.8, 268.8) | 17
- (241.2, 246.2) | 18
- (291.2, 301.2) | 13.9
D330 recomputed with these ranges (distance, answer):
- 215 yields 16.6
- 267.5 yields 18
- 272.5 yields 17.6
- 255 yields 18.7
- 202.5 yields 15.2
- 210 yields 14.9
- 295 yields 14.3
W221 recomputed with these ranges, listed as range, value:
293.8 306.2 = 14.5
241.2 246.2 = 18.8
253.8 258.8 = 18.7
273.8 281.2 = 16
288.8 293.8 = 14.2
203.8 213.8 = 15.1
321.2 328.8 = 12.5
